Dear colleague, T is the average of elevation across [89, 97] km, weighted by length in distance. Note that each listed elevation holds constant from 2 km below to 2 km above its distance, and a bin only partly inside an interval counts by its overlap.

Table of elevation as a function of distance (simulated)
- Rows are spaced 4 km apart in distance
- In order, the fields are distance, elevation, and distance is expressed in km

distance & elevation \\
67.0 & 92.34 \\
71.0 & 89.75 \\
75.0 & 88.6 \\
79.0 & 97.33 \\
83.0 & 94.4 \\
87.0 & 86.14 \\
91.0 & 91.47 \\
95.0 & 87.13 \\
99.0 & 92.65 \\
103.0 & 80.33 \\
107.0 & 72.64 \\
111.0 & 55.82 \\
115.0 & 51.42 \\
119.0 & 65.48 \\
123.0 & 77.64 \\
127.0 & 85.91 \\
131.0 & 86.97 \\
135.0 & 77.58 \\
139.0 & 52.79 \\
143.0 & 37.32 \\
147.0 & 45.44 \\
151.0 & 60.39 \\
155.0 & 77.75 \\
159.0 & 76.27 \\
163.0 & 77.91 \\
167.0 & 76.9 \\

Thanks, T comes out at 89.3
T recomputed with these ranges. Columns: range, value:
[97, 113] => 75.4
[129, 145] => 63.7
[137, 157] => 54.7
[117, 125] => 71.6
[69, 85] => 92.5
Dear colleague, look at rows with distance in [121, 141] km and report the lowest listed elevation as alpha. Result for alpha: 52.79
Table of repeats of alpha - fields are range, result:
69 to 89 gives 86.14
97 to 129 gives 51.42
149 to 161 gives 60.39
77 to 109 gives 72.64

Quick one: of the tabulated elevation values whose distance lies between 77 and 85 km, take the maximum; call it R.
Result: 97.33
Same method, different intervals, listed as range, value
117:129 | 85.91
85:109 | 92.65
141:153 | 60.39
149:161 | 77.75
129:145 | 86.97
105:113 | 72.64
